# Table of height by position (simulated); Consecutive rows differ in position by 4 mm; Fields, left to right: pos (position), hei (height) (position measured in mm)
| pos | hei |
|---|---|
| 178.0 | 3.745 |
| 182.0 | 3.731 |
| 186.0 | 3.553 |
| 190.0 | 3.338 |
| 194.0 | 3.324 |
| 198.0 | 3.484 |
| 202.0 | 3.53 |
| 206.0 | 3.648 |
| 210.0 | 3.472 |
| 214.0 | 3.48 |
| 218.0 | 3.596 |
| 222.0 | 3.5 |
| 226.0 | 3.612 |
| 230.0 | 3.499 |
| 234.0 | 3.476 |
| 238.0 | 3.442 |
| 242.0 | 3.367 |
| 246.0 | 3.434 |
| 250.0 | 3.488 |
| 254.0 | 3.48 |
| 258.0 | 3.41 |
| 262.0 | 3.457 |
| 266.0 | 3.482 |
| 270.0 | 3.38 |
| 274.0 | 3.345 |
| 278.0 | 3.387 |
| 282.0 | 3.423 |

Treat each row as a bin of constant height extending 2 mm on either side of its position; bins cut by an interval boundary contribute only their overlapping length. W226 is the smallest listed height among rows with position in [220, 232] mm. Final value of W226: 3.499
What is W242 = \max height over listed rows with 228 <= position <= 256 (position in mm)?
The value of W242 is 3.499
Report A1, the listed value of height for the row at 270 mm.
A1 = 3.38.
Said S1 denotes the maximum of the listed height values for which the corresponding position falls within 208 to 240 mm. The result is 3.612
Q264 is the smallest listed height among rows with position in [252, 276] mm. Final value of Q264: 3.345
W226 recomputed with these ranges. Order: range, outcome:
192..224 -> 3.324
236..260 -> 3.367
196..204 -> 3.484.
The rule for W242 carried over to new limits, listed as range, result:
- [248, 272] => 3.488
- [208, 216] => 3.48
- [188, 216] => 3.648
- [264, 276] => 3.482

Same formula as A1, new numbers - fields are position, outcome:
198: 3.484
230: 3.499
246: 3.434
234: 3.476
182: 3.731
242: 3.367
